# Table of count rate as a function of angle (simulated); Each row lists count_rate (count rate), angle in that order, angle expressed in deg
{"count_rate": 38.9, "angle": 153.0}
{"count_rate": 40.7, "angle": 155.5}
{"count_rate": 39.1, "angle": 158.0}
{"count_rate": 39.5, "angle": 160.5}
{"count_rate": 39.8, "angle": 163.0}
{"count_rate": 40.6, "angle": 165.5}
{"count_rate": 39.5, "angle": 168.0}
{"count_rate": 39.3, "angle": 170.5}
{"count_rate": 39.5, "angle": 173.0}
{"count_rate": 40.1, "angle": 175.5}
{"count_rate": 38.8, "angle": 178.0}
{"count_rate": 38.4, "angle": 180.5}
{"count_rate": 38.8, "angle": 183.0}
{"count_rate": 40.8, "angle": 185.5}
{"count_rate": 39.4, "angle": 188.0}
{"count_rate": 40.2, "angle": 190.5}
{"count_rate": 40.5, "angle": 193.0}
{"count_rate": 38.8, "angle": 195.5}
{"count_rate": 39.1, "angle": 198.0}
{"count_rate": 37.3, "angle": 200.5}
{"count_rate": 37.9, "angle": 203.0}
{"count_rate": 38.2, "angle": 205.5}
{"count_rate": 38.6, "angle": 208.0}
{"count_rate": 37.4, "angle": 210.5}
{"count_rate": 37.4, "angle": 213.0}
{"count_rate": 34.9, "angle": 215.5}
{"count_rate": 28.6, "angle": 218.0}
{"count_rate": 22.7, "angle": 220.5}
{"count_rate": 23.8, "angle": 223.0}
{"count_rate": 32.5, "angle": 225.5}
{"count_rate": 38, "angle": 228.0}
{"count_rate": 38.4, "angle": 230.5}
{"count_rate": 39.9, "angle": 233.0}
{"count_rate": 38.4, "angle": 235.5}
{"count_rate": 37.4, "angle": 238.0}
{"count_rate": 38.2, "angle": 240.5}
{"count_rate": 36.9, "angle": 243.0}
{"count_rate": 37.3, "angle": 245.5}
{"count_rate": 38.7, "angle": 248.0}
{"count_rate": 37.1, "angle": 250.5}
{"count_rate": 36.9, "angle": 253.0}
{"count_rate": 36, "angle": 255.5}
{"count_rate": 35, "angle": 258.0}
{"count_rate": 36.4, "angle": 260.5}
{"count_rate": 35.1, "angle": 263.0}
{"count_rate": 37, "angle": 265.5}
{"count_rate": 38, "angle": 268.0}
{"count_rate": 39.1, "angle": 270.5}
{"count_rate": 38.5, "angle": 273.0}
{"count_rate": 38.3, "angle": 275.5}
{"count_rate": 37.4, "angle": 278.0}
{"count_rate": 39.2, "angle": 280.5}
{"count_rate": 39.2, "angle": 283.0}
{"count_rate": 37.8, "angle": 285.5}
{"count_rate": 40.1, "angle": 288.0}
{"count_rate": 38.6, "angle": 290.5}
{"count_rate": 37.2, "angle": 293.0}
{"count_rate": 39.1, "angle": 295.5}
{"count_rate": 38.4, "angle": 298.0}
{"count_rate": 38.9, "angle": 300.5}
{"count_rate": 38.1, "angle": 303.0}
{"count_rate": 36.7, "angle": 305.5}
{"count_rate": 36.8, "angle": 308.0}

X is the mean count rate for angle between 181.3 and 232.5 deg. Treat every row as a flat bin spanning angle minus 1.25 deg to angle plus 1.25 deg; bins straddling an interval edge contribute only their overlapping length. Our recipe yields 36.2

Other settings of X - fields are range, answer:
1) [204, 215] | 37.7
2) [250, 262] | 36.2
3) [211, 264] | 35.3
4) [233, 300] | 37.8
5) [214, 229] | 30.1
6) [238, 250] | 37.7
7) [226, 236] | 38.2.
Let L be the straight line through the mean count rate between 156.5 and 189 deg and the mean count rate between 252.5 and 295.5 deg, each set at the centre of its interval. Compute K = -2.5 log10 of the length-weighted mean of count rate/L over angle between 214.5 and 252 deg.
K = 0.10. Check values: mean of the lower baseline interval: 39.5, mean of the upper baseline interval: 37.7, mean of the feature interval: 34.9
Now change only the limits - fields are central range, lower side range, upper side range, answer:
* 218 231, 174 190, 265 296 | 0.27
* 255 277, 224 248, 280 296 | 0.03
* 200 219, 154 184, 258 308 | 0.08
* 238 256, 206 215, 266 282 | 0.02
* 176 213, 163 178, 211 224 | -0.12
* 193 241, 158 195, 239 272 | 0.08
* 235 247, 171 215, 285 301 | 0.03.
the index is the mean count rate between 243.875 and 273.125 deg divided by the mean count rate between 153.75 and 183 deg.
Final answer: 0.94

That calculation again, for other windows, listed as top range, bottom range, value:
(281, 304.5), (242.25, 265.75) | 1.05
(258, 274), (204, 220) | 1.05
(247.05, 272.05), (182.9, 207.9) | 0.94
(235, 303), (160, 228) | 1.02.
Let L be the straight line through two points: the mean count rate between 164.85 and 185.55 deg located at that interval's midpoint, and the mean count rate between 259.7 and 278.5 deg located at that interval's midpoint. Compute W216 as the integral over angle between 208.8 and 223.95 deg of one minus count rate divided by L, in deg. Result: 2.9 deg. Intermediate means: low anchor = 39.4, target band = 31.2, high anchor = 37.5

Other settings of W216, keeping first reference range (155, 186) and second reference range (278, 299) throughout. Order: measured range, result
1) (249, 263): 0.96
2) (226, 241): 0.37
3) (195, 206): 0.30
